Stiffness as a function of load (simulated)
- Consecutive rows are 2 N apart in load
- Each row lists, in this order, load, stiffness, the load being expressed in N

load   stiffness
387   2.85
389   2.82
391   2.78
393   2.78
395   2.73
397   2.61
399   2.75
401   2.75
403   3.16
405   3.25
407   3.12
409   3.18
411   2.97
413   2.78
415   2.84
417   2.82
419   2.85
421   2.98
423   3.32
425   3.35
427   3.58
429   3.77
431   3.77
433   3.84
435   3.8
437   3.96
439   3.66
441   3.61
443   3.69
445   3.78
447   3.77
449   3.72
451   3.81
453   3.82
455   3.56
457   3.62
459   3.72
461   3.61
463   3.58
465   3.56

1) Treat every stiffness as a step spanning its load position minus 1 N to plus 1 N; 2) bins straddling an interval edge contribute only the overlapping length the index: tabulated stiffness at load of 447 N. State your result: 3.77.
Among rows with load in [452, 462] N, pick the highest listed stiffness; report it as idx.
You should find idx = 3.82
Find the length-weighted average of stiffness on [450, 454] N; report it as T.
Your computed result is 3.81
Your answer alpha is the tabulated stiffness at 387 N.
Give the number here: 2.85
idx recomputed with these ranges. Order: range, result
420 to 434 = 3.84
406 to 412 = 3.18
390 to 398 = 2.78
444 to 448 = 3.78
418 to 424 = 3.32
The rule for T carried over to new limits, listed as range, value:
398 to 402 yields 2.75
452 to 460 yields 3.68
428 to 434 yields 3.79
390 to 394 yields 2.78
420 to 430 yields 3.4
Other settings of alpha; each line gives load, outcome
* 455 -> 3.56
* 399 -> 2.75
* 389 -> 2.82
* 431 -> 3.77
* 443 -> 3.69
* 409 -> 3.18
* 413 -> 2.78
